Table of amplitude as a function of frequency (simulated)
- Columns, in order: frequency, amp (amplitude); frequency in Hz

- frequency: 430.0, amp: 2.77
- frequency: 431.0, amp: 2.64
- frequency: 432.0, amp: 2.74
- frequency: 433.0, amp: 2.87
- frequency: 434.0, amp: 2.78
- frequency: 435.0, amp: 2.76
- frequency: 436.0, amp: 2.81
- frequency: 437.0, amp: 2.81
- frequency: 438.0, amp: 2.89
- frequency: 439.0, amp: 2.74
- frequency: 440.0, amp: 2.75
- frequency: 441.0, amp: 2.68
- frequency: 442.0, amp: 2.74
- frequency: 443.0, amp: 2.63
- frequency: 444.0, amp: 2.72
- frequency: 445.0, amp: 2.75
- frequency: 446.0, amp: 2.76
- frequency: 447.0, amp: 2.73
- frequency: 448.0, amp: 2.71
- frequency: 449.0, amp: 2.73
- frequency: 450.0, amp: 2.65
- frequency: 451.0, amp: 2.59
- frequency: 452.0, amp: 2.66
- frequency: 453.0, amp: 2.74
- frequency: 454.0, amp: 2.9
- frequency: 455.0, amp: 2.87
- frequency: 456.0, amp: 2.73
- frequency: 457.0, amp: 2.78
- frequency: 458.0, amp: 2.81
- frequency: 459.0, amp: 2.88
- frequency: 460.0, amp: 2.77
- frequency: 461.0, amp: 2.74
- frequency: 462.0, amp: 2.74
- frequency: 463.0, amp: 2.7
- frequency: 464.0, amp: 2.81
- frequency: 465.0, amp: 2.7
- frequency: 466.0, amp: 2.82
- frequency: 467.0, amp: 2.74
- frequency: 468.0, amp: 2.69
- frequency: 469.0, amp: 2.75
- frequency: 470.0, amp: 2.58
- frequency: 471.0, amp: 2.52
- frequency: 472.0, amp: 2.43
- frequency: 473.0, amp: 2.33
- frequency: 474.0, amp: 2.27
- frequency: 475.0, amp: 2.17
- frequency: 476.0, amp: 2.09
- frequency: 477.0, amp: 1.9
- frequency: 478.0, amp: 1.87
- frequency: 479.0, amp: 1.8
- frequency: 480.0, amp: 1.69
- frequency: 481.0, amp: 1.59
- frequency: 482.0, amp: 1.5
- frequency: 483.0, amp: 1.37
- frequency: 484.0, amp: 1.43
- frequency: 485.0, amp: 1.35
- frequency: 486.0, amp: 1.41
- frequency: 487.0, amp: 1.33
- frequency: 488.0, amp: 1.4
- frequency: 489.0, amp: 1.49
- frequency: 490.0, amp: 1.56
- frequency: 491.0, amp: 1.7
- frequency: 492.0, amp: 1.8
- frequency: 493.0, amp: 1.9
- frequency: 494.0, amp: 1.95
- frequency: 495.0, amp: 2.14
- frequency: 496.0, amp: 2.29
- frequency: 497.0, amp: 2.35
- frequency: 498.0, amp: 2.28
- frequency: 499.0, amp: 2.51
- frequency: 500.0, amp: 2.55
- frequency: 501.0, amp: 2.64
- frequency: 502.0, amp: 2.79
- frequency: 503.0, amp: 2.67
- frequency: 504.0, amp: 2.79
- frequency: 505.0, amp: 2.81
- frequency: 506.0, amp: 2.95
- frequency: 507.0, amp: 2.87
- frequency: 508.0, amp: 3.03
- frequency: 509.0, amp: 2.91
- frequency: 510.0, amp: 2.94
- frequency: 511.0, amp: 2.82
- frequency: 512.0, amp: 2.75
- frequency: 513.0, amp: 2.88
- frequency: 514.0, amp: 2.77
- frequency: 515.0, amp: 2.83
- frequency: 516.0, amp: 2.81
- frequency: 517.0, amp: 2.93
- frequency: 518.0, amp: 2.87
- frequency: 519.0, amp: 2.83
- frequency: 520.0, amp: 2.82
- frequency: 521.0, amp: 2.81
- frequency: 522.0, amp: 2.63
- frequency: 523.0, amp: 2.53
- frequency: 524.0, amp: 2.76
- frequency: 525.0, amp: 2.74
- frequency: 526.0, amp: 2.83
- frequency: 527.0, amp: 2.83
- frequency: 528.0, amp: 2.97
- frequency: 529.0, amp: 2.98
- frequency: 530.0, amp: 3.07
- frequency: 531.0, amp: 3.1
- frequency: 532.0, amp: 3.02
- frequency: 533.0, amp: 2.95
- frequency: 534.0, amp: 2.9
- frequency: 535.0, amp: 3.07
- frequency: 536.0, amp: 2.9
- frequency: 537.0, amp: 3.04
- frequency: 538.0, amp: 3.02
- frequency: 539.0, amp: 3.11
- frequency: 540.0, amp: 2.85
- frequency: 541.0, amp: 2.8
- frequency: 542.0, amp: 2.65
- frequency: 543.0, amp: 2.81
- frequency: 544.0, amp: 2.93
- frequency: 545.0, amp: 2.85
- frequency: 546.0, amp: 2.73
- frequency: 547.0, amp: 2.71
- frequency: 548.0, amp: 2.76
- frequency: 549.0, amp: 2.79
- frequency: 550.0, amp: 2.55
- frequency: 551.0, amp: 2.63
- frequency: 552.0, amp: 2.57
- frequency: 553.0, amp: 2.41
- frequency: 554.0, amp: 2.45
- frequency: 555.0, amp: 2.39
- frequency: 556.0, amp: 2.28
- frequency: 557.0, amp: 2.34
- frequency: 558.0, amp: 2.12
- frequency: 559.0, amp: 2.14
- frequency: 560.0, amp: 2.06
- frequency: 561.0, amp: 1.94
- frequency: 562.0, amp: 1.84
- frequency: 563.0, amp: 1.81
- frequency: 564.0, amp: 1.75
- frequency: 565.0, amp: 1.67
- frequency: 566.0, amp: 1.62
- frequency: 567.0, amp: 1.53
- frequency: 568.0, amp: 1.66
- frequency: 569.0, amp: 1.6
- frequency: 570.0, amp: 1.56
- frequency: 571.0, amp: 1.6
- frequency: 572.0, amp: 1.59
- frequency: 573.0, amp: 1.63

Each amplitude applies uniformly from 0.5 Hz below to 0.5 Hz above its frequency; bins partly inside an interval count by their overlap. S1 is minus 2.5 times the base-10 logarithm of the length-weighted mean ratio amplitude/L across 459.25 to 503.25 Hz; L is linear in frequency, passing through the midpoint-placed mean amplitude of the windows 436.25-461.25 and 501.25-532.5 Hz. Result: 0.28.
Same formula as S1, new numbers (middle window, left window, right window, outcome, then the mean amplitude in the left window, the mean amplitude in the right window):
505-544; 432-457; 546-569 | -0.22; 2.75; 2.18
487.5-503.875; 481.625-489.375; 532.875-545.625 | -0.24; 1.41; 2.91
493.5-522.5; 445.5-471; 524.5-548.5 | 0.06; 2.74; 2.9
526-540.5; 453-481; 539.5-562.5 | -0.19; 2.51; 2.5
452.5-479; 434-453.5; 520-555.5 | 0.07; 2.73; 2.8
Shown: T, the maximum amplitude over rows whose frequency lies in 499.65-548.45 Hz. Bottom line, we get 3.11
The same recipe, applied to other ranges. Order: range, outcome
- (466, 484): 2.82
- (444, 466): 2.9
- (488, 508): 3.03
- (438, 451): 2.89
